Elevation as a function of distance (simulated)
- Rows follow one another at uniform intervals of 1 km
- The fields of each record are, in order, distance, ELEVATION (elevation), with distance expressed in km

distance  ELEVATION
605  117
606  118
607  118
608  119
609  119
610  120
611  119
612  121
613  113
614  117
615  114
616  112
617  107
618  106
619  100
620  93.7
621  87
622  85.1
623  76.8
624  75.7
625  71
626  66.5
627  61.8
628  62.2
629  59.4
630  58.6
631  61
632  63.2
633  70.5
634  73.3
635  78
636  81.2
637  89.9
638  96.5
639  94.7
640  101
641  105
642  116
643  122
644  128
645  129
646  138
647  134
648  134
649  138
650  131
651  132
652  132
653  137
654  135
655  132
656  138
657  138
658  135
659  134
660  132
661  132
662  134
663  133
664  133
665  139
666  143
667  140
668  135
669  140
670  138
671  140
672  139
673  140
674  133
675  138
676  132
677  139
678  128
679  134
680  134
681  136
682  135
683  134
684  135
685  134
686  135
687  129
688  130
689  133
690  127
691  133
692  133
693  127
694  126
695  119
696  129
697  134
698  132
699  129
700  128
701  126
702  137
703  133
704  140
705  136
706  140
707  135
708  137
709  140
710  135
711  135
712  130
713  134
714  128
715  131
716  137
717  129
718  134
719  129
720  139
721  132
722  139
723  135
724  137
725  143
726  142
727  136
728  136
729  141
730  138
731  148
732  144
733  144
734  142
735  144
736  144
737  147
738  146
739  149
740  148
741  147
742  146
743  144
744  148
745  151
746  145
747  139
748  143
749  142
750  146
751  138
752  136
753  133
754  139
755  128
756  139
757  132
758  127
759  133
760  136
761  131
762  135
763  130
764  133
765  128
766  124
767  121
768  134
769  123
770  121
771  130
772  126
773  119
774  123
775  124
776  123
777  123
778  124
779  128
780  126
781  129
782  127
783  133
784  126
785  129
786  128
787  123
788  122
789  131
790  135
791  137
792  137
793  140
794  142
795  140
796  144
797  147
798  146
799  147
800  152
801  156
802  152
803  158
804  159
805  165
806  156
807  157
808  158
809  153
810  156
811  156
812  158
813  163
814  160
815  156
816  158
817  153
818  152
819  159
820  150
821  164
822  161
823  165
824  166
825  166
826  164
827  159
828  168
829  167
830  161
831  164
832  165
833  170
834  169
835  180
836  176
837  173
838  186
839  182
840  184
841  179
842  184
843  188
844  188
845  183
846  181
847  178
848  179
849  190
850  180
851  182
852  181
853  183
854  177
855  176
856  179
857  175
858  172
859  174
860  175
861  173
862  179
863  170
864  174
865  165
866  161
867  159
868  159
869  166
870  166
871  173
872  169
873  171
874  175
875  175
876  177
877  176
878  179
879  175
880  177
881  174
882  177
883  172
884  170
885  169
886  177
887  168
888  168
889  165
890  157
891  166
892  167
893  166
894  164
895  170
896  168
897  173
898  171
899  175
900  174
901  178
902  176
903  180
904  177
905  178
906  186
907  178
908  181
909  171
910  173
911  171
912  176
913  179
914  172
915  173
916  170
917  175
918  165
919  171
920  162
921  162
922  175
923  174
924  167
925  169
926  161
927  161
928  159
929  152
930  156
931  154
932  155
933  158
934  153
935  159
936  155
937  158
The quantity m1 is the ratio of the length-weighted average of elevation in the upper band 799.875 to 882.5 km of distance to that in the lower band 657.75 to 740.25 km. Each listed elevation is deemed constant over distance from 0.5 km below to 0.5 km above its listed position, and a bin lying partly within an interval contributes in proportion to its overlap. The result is 1.25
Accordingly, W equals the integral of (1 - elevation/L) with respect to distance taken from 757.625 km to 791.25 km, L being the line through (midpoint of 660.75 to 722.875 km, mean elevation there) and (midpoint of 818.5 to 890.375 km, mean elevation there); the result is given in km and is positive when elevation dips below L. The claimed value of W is 5.7 km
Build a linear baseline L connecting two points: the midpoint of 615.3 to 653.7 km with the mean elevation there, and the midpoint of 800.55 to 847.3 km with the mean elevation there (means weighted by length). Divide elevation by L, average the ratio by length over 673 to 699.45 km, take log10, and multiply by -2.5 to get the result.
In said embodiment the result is -0.137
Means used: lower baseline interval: 97.9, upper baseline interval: 166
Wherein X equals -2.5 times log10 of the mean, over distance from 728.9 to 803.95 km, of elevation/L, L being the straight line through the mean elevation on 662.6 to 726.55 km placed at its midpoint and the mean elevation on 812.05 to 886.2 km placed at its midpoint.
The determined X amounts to 0.11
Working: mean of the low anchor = 134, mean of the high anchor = 172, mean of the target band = 137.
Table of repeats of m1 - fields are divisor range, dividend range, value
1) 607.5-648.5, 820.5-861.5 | 1.80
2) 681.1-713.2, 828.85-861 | 1.34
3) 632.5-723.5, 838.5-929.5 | 1.34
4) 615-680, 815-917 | 1.52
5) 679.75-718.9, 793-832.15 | 1.18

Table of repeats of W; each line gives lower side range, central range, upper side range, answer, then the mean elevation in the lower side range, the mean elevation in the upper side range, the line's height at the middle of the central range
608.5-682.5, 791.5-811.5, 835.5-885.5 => 1.00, 114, 176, 159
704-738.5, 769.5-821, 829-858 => 6.58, 138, 178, 162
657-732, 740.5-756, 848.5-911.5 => 0.44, 135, 173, 146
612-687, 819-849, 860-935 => -3.20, 115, 170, 156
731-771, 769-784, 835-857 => 2.43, 138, 181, 150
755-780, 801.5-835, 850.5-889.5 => -2.36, 128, 173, 150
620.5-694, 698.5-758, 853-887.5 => -1.16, 118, 172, 136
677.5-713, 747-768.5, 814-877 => 2.14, 133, 171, 149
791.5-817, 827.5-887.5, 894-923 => -4.20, 153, 173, 163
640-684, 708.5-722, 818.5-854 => 1.12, 133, 174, 146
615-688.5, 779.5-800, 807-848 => 2.83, 116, 168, 156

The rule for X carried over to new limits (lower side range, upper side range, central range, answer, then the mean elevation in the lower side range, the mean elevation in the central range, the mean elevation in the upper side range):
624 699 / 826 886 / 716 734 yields 0.00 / 120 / 138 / 174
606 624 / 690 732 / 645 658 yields -0.15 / 107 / 135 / 134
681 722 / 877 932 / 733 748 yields -0.04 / 133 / 146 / 170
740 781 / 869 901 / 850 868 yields -0.07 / 133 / 174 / 171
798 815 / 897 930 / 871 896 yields -0.02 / 156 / 171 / 171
